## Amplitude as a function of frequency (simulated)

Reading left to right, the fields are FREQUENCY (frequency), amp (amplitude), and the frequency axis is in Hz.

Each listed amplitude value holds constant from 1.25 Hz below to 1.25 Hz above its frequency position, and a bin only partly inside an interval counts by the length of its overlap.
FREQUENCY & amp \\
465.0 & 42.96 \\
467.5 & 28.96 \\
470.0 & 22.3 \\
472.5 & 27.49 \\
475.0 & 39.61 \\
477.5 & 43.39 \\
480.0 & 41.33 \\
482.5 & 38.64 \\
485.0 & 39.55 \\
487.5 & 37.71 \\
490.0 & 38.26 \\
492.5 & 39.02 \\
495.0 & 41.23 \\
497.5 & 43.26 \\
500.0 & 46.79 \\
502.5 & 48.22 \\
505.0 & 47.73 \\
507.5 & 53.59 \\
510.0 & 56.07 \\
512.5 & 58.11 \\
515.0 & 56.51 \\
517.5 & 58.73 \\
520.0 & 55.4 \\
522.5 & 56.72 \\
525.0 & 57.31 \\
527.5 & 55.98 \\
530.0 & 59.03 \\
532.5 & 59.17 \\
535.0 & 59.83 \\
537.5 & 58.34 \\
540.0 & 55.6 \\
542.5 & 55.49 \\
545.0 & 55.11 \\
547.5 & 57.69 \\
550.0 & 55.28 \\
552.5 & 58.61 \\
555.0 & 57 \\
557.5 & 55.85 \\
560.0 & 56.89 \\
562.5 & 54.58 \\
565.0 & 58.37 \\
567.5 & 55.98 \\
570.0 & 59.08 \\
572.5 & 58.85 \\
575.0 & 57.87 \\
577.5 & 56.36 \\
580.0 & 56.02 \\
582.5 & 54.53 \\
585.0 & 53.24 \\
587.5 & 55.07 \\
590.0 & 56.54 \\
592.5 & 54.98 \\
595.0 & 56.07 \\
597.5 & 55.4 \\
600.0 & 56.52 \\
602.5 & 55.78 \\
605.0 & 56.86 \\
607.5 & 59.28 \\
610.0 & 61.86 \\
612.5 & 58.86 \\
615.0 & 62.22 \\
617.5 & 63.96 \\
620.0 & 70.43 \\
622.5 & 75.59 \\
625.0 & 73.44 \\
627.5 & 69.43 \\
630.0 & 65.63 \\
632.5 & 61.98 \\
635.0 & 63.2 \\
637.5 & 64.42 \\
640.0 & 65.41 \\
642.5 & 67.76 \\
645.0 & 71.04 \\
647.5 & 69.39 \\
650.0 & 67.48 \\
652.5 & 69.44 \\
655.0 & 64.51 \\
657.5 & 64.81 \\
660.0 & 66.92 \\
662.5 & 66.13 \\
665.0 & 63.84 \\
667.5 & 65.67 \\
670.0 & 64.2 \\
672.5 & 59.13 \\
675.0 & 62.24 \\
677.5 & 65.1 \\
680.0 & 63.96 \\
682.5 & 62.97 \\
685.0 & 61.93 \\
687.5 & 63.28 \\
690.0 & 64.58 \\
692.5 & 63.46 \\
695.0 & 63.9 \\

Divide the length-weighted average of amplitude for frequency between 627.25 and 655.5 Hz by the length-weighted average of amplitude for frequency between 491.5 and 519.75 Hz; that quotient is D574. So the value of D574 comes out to 1.33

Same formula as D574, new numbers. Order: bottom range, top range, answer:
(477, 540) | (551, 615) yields 1.13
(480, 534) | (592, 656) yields 1.29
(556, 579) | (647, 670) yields 1.16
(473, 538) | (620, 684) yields 1.34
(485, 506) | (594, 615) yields 1.36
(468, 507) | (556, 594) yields 1.42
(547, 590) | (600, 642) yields 1.13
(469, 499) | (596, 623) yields 1.61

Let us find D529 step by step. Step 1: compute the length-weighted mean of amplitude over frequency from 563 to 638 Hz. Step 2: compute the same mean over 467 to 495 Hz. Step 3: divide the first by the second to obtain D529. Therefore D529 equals 1.7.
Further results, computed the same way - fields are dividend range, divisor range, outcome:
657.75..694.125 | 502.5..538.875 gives 1.13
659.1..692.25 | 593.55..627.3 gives 1.03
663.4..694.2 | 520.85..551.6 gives 1.11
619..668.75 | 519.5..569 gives 1.18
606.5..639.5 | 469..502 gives 1.69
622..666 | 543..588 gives 1.19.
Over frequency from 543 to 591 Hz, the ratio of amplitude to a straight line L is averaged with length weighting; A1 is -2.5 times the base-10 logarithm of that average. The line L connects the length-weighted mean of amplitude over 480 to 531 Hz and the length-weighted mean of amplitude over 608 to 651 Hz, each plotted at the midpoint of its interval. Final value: 0.02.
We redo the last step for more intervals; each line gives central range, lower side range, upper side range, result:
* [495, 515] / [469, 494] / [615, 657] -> -0.21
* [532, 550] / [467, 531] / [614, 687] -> -0.11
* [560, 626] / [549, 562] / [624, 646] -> 0.04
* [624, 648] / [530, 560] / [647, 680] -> -0.06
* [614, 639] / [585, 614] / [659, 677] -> -0.13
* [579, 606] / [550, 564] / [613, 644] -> 0.11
